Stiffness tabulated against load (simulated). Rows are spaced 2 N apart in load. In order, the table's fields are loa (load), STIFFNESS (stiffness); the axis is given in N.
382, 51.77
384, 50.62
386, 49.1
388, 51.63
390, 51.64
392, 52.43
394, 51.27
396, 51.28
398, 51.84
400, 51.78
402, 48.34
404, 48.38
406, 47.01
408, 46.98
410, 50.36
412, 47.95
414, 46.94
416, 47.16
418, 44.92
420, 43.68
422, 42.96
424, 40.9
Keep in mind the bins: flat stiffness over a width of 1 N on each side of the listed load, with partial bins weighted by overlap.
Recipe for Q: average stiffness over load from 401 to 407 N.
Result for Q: 47.9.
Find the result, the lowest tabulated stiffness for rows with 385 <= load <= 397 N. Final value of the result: 49.1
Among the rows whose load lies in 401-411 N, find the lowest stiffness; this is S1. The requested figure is 46.98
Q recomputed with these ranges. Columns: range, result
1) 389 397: 51.7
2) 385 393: 51.2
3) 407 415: 48.1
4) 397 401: 51.8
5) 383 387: 49.9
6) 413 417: 47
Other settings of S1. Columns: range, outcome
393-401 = 51.27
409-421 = 43.68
